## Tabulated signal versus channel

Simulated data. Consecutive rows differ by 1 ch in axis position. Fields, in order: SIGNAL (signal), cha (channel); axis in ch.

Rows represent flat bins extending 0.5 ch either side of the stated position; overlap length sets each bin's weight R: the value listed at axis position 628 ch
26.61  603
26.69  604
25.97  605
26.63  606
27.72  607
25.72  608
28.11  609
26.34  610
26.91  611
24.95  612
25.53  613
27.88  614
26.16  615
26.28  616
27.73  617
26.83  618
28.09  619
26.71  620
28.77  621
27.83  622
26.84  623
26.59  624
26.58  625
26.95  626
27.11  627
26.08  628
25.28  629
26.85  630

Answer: 26.08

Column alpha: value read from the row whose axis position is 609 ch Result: 28.11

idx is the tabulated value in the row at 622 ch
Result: 27.83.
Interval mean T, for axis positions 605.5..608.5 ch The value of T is 26.7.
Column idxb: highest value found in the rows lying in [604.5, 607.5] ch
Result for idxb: 27.72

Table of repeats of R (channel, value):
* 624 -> 26.59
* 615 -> 26.16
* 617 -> 27.73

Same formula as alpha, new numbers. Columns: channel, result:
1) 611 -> 26.91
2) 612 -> 24.95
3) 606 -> 26.63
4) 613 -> 25.53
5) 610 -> 26.34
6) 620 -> 26.71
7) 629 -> 25.28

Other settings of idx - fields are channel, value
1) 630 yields 26.85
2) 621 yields 28.77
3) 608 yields 25.72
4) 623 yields 26.84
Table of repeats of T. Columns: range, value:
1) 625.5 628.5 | 26.7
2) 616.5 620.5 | 27.3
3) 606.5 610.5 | 27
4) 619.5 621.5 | 27.7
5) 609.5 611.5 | 26.6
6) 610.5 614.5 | 26.3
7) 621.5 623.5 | 27.3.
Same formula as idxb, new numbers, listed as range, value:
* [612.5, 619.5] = 28.09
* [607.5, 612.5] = 28.11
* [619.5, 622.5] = 28.77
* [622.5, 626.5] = 26.95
